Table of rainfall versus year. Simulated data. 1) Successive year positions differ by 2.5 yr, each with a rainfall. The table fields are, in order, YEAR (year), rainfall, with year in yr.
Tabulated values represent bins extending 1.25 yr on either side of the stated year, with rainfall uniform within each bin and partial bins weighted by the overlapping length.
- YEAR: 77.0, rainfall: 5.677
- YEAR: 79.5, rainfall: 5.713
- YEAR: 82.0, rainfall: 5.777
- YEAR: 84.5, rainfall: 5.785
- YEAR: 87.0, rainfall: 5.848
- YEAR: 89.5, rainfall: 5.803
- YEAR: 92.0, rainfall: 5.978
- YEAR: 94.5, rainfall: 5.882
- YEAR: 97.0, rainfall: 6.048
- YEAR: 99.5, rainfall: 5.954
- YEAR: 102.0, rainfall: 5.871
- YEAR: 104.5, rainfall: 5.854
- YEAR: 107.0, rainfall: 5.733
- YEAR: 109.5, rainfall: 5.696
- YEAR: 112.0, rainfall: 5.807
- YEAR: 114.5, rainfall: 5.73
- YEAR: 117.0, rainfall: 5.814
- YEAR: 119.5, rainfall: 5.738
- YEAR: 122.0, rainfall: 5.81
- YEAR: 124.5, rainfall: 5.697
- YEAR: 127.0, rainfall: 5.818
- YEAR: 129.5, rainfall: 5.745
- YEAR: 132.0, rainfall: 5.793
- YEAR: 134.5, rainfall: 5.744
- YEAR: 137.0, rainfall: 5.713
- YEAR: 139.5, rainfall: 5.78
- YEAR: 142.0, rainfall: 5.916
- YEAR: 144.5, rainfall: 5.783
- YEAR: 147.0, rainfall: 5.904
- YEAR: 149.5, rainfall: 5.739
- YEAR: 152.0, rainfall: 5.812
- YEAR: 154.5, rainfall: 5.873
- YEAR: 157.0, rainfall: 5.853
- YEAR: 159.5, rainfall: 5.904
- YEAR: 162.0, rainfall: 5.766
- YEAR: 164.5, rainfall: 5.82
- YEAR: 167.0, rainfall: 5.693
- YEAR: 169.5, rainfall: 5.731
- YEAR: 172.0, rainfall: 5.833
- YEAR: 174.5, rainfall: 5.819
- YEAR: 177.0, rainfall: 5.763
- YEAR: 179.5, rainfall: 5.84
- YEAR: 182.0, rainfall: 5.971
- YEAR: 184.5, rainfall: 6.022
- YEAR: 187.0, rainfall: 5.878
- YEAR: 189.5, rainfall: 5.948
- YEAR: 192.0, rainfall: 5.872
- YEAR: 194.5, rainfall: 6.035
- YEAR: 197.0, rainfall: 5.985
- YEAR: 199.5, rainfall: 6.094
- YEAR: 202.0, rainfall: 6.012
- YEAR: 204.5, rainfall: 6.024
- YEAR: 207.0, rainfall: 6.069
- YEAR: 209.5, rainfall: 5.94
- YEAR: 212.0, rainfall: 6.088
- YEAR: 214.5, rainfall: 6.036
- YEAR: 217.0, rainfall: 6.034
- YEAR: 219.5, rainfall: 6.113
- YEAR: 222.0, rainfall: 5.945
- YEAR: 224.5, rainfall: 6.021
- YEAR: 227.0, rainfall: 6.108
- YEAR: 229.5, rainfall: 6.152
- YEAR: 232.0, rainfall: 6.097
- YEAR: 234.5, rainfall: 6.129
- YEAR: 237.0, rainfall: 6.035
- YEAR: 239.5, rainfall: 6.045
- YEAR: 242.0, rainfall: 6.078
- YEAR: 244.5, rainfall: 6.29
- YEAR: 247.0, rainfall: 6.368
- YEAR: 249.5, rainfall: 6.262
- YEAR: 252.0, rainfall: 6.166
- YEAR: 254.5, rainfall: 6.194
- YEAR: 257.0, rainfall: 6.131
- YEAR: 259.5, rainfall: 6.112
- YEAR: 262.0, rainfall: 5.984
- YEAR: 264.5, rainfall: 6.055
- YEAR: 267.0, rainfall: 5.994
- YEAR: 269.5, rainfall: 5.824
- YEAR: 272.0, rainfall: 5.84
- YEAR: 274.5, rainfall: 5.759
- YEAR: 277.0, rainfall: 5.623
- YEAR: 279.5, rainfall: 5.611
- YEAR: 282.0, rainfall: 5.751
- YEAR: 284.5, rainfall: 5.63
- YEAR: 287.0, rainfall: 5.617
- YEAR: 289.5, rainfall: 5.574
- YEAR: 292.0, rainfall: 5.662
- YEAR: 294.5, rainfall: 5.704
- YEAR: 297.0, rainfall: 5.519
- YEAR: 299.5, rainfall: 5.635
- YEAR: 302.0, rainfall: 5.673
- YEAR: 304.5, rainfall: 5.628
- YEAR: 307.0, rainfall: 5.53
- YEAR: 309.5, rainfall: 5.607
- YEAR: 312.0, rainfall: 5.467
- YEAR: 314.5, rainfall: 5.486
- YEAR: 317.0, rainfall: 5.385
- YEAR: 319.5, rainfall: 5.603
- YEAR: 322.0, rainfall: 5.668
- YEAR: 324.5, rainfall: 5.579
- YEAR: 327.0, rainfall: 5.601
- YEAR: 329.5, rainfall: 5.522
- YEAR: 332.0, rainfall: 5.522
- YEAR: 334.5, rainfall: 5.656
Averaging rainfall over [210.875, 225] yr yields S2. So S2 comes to 6.04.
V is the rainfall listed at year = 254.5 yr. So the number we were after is 6.194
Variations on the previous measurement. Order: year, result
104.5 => 5.854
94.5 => 5.882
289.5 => 5.574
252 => 6.166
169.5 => 5.731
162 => 5.766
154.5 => 5.873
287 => 5.617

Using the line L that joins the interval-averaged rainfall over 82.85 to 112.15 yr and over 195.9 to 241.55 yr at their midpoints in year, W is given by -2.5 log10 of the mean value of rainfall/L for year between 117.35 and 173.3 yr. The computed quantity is 0.03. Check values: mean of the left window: 5.86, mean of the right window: 6.05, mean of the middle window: 5.79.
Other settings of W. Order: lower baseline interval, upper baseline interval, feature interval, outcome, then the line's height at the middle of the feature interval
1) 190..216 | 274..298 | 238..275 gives -0.056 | 5.77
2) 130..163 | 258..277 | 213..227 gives -0.029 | 5.88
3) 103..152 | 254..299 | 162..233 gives -0.031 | 5.79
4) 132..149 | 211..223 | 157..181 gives 0.017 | 5.89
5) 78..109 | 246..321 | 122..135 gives 0.013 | 5.84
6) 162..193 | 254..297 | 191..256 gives -0.047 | 5.83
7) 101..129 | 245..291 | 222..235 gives -0.036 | 5.88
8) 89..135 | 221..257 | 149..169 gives 0.024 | 5.94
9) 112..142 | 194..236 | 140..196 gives 0.009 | 5.9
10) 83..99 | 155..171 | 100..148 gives 0.011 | 5.85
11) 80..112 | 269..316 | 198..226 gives -0.058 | 5.72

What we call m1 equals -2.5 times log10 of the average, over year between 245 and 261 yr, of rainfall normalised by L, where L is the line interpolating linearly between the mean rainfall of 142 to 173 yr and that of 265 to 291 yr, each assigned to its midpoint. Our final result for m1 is -0.08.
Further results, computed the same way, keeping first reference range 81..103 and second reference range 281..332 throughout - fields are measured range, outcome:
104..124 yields 0.02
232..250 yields -0.09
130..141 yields 0.01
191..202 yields -0.05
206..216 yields -0.06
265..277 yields -0.04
